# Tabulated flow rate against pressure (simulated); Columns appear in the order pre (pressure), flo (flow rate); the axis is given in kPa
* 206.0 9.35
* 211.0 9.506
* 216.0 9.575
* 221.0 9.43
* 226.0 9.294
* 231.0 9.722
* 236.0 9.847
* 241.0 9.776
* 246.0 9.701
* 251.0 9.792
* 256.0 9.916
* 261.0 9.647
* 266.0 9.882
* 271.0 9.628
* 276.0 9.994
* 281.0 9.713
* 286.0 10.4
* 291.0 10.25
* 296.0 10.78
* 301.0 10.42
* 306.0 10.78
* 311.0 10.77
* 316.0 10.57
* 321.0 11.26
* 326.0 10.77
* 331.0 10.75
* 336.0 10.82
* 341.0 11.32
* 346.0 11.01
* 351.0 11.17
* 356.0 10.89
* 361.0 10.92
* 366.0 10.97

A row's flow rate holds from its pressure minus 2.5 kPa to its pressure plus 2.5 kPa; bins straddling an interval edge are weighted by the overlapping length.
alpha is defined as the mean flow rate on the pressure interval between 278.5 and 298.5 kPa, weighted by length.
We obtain 10.3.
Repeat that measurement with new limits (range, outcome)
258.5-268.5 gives 9.76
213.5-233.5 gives 9.51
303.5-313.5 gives 10.8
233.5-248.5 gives 9.77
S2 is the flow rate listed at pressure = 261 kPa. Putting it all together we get 9.647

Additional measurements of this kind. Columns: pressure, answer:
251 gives 9.792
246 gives 9.701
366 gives 10.97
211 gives 9.506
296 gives 10.78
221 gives 9.43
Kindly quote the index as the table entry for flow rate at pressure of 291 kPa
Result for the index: 10.25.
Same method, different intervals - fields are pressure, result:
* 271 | 9.628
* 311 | 10.77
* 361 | 10.92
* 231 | 9.722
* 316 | 10.57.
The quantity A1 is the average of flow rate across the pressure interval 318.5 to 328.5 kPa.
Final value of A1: 11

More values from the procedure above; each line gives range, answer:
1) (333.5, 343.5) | 11.1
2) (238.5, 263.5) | 9.77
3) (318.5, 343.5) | 11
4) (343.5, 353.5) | 11.1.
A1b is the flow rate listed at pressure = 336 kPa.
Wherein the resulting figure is 10.82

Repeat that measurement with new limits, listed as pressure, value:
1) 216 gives 9.575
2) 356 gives 10.89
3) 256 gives 9.916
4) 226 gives 9.294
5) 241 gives 9.776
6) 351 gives 11.17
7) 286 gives 10.4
